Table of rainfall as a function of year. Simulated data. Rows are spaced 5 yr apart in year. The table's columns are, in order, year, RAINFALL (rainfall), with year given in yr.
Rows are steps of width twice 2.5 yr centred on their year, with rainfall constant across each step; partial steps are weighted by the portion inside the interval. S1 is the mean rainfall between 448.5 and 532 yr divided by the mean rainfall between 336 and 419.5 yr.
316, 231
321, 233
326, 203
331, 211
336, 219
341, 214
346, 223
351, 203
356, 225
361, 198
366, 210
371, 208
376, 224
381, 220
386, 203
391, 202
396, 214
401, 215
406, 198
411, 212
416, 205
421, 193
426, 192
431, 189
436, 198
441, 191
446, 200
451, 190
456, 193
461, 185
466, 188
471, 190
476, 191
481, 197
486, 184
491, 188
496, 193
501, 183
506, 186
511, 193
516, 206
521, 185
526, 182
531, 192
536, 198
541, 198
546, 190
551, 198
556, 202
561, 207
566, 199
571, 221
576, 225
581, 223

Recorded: 0.9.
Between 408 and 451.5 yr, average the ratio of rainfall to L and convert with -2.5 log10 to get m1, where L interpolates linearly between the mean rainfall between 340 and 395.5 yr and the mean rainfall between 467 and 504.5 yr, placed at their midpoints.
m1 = 0.02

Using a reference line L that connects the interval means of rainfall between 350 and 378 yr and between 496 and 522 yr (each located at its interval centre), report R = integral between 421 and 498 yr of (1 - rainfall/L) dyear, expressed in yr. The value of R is 2.64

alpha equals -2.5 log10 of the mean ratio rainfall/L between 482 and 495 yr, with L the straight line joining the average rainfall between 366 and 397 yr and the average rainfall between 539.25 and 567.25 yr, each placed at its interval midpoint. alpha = 0.09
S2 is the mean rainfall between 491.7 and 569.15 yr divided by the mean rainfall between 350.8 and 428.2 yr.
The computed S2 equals 0.9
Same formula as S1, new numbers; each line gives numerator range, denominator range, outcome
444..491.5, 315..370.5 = 0.89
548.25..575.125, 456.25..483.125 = 1.08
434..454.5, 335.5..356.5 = 0.90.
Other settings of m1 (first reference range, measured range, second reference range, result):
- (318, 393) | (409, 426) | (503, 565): 0.029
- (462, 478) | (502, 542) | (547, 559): 0.019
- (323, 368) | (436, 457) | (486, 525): 0.022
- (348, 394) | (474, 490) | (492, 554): 0.037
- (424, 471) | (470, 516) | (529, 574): 0.030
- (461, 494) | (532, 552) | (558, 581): 0.059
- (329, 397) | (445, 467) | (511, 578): 0.083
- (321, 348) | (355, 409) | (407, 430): -0.019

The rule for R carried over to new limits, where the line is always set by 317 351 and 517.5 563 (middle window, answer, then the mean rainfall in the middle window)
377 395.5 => 0.1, 210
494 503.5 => 0.5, 188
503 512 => 0.4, 189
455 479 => 1.6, 189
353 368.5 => 0.2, 211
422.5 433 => 0.8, 191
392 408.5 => 0.1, 208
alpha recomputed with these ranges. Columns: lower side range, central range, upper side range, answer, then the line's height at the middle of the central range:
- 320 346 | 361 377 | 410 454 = -0.01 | 209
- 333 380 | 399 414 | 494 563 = 0.00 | 208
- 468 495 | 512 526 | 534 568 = 0.01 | 195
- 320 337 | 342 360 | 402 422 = -0.02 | 212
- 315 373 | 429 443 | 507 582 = 0.08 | 208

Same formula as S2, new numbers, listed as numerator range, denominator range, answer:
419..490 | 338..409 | 0.91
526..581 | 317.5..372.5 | 0.95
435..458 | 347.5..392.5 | 0.92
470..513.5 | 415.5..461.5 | 0.98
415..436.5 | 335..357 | 0.90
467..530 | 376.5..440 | 0.93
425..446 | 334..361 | 0.90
